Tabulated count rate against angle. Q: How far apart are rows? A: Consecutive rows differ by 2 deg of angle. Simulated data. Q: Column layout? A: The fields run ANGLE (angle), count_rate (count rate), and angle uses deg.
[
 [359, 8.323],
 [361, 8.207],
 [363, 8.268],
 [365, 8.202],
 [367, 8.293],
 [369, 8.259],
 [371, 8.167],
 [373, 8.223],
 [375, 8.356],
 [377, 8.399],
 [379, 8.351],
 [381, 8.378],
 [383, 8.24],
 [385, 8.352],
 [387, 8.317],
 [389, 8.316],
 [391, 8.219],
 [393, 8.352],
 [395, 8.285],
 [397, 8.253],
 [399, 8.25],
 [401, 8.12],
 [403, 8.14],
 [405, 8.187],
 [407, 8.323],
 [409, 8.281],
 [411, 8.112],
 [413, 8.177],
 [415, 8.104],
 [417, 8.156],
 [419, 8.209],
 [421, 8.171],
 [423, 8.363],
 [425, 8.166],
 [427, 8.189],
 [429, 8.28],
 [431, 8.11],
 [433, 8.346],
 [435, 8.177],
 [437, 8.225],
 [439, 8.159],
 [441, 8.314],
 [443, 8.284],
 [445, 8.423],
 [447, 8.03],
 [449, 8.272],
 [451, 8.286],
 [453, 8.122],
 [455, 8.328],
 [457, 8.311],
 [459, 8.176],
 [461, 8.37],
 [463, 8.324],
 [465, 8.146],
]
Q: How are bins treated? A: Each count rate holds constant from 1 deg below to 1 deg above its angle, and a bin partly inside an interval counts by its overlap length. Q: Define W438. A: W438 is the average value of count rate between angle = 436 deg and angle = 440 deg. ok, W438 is 8.19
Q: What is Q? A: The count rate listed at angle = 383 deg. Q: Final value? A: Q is 8.24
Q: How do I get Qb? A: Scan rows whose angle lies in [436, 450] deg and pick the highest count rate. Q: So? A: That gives 8.423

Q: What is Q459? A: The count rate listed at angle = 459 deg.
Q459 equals 8.176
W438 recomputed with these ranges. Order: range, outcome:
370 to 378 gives 8.29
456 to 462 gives 8.29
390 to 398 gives 8.28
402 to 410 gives 8.23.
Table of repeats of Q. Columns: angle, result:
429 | 8.28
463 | 8.324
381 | 8.378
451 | 8.286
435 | 8.177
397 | 8.253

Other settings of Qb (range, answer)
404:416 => 8.323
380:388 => 8.378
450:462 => 8.37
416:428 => 8.363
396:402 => 8.253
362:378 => 8.399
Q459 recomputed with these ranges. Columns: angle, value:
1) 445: 8.423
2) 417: 8.156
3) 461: 8.37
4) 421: 8.171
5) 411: 8.112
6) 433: 8.346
